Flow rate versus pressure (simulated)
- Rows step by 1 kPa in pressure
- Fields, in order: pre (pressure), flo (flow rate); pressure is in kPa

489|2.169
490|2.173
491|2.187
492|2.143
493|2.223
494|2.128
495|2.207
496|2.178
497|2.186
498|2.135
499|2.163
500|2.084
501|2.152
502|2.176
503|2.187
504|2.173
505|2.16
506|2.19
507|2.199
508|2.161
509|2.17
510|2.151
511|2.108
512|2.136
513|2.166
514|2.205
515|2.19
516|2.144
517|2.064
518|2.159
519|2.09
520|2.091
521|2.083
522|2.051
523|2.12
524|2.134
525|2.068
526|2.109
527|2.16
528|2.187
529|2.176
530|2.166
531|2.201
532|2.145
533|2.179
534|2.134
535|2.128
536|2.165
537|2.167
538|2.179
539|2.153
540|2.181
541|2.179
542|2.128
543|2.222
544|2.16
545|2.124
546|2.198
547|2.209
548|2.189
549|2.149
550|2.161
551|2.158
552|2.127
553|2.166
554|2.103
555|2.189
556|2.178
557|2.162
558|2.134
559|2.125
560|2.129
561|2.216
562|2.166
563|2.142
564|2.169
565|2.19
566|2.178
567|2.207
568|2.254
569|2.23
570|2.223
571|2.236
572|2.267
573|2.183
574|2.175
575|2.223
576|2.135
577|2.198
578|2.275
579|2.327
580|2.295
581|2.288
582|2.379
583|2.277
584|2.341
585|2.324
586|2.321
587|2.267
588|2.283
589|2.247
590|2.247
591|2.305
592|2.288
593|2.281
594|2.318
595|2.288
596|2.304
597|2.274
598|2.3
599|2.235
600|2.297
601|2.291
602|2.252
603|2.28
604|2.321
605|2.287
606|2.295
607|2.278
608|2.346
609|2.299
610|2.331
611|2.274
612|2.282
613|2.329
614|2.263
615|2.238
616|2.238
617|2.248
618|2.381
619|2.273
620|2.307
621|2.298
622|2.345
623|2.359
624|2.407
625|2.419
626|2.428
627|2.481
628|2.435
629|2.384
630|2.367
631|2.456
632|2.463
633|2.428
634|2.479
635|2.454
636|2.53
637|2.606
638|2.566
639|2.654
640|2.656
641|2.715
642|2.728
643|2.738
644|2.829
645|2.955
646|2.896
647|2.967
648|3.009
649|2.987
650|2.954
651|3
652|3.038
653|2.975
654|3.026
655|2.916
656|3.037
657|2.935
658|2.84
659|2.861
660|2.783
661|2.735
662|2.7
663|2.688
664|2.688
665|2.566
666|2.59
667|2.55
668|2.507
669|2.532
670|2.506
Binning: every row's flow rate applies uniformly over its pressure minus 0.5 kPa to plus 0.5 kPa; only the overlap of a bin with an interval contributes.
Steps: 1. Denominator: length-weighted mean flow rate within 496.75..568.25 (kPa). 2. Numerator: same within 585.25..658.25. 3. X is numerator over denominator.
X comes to 1.15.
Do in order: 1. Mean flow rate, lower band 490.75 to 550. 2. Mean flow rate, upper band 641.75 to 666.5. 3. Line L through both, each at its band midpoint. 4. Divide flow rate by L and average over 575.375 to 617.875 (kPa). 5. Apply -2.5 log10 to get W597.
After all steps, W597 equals 0.12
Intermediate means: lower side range 2.16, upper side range 2.86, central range 2.29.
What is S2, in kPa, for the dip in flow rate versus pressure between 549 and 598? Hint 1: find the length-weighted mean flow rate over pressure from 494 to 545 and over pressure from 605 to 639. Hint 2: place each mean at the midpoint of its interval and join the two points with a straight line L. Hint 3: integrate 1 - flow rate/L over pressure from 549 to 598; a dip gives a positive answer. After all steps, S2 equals 0.9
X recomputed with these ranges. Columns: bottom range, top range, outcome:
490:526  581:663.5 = 1.16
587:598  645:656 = 1.30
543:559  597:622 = 1.06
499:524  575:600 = 1.07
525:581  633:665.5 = 1.28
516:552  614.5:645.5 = 1.15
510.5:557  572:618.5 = 1.06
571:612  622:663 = 1.18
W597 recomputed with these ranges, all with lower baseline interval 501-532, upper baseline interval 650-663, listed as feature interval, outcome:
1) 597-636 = 0.15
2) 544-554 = 0.08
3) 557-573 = 0.10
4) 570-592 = 0.10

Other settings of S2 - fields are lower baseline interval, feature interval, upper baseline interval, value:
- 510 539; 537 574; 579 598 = 0.65 kPa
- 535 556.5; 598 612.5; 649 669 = 1.23 kPa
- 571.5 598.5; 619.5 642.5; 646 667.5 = 1.47 kPa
